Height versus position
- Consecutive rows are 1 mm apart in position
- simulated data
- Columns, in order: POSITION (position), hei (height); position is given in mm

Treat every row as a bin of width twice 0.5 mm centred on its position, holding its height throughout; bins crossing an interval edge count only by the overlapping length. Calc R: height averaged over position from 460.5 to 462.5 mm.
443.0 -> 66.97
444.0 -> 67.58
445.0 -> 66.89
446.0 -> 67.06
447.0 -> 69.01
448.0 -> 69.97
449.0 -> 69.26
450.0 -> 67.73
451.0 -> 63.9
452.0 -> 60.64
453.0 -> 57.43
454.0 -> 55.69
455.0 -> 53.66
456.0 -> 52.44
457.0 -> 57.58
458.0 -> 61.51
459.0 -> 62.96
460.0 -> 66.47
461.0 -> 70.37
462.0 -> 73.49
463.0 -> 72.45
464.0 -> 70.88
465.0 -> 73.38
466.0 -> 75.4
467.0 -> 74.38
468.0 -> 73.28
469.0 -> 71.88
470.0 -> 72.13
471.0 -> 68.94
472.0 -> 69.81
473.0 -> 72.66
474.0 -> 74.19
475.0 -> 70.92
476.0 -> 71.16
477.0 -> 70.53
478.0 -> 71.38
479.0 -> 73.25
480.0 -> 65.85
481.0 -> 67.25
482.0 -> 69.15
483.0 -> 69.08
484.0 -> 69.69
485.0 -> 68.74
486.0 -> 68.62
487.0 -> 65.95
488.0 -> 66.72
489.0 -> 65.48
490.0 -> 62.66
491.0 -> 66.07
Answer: 71.9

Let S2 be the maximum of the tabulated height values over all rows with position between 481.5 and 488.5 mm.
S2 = 69.69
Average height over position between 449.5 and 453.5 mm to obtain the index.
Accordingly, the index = 62.4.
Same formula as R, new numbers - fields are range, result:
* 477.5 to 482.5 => 69.4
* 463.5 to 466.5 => 73.2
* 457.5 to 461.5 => 65.3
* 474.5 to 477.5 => 70.9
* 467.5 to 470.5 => 72.4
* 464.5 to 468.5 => 74.1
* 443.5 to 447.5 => 67.6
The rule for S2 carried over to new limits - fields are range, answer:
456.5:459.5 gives 62.96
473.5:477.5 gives 74.19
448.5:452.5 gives 69.26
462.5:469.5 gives 75.4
